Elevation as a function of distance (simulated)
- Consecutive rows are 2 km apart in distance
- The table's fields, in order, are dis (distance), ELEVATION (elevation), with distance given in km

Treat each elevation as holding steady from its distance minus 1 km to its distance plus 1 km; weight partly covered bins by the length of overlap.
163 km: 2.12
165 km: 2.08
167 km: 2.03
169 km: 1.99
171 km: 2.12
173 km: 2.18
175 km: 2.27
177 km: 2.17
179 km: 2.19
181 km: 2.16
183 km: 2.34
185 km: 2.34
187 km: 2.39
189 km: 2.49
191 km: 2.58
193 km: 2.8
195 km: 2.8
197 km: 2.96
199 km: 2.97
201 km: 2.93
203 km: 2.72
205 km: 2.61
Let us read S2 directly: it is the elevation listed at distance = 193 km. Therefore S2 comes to 2.8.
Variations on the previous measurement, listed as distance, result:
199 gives 2.97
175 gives 2.27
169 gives 1.99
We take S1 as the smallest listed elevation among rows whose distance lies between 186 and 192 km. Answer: 2.39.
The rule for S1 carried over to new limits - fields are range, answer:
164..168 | 2.03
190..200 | 2.58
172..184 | 2.16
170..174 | 2.12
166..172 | 1.99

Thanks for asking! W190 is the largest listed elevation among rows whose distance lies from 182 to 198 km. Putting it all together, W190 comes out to 2.96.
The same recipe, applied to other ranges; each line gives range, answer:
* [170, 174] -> 2.18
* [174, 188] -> 2.39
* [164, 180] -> 2.27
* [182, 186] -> 2.34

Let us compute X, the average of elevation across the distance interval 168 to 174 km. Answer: 2.1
